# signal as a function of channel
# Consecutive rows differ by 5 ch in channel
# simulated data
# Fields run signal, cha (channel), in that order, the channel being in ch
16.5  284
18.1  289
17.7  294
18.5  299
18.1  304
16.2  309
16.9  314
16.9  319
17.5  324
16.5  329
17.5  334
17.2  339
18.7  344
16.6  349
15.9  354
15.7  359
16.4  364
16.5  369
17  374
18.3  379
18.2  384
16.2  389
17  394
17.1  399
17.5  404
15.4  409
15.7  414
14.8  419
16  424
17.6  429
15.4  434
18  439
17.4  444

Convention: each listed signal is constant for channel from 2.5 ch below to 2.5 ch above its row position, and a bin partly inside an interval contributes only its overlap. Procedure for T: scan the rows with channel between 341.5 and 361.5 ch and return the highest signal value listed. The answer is 18.7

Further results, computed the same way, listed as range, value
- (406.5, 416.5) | 15.7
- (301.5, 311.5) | 18.1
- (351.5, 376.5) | 17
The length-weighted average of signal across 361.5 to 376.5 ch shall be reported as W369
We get 16.6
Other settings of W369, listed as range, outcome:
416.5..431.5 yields 16.1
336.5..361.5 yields 16.8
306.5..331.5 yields 16.8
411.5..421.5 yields 15.2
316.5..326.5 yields 17.2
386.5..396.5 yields 16.6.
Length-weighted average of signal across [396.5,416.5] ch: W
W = 16.4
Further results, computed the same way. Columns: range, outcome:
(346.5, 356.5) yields 16.2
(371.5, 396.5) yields 17.3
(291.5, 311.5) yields 17.6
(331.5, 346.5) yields 17.8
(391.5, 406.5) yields 17.2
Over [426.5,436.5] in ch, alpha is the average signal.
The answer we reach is 16.5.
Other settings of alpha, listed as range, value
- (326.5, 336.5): 17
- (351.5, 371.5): 16.1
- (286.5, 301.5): 18.1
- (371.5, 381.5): 17.6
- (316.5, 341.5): 17.1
